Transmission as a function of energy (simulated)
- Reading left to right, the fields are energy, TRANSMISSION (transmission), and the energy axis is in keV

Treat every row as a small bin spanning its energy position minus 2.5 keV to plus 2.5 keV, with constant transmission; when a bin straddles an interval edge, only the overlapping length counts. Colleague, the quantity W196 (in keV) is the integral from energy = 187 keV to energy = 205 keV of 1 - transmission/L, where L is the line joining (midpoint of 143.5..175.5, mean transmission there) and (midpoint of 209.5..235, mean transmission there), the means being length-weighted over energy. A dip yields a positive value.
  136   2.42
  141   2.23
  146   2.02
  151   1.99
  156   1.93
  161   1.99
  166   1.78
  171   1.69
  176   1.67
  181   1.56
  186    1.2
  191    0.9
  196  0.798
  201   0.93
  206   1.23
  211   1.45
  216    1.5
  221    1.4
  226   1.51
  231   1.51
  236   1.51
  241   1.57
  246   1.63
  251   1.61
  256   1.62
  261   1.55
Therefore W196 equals 7.8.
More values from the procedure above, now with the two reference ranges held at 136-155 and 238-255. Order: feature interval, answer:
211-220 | 1.48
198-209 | 4.44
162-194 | 7.80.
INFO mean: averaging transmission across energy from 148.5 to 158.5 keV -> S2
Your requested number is 1.96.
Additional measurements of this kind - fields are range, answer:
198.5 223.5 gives 1.3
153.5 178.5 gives 1.81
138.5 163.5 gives 2.03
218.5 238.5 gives 1.48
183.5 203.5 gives 0.957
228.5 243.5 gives 1.53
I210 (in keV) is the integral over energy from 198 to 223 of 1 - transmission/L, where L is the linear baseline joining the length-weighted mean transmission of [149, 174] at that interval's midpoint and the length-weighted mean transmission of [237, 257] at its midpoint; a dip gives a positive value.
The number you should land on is 6.2 keV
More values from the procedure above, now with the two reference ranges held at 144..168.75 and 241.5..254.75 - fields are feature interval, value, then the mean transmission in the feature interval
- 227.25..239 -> 1.1 keV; 1.51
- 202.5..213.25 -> 2.8 keV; 1.3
